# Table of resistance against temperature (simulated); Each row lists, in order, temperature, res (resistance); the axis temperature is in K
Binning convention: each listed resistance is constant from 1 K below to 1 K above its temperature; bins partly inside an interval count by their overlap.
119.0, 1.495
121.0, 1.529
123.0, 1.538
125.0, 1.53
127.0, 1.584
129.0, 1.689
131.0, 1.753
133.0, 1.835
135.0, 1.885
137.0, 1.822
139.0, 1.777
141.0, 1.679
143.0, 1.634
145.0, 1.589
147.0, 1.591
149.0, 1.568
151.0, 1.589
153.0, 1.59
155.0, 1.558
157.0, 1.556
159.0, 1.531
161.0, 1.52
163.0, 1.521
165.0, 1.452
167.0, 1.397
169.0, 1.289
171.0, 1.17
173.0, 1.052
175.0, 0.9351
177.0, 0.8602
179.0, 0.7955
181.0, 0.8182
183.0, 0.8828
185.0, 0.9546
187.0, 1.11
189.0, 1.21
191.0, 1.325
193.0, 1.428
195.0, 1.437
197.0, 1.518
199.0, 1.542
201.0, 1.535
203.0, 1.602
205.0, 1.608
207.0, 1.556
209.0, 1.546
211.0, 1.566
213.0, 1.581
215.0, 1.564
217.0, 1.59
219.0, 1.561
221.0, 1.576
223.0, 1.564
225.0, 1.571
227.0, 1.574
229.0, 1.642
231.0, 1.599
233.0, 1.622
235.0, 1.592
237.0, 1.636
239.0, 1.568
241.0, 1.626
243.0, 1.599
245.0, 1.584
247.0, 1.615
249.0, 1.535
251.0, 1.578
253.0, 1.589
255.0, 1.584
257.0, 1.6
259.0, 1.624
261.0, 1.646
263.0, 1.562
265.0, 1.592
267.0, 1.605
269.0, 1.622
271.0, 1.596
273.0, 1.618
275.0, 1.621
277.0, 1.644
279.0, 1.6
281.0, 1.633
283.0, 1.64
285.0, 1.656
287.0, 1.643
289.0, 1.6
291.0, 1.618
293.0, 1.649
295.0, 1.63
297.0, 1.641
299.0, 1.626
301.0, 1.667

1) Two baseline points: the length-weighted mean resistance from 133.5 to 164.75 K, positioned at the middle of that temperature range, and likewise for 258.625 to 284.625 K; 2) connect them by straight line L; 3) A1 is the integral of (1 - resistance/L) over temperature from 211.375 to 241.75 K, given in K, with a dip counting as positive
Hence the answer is 0.6 K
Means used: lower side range 1.63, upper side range 1.62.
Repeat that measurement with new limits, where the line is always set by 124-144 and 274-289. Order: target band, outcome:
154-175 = 3.9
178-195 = 6.0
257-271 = 0.3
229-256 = 1.0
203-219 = 0.9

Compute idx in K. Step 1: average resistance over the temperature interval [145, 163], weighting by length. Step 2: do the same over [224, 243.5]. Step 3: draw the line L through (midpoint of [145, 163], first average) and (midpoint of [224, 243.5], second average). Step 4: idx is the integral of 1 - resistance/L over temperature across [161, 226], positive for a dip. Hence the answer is 9.6 K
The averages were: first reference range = 1.56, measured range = 1.35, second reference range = 1.6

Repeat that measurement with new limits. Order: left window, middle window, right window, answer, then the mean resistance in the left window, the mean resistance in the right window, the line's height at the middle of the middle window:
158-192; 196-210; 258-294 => -2.88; 1.17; 1.62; 1.29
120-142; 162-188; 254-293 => 8.95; 1.69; 1.62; 1.67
